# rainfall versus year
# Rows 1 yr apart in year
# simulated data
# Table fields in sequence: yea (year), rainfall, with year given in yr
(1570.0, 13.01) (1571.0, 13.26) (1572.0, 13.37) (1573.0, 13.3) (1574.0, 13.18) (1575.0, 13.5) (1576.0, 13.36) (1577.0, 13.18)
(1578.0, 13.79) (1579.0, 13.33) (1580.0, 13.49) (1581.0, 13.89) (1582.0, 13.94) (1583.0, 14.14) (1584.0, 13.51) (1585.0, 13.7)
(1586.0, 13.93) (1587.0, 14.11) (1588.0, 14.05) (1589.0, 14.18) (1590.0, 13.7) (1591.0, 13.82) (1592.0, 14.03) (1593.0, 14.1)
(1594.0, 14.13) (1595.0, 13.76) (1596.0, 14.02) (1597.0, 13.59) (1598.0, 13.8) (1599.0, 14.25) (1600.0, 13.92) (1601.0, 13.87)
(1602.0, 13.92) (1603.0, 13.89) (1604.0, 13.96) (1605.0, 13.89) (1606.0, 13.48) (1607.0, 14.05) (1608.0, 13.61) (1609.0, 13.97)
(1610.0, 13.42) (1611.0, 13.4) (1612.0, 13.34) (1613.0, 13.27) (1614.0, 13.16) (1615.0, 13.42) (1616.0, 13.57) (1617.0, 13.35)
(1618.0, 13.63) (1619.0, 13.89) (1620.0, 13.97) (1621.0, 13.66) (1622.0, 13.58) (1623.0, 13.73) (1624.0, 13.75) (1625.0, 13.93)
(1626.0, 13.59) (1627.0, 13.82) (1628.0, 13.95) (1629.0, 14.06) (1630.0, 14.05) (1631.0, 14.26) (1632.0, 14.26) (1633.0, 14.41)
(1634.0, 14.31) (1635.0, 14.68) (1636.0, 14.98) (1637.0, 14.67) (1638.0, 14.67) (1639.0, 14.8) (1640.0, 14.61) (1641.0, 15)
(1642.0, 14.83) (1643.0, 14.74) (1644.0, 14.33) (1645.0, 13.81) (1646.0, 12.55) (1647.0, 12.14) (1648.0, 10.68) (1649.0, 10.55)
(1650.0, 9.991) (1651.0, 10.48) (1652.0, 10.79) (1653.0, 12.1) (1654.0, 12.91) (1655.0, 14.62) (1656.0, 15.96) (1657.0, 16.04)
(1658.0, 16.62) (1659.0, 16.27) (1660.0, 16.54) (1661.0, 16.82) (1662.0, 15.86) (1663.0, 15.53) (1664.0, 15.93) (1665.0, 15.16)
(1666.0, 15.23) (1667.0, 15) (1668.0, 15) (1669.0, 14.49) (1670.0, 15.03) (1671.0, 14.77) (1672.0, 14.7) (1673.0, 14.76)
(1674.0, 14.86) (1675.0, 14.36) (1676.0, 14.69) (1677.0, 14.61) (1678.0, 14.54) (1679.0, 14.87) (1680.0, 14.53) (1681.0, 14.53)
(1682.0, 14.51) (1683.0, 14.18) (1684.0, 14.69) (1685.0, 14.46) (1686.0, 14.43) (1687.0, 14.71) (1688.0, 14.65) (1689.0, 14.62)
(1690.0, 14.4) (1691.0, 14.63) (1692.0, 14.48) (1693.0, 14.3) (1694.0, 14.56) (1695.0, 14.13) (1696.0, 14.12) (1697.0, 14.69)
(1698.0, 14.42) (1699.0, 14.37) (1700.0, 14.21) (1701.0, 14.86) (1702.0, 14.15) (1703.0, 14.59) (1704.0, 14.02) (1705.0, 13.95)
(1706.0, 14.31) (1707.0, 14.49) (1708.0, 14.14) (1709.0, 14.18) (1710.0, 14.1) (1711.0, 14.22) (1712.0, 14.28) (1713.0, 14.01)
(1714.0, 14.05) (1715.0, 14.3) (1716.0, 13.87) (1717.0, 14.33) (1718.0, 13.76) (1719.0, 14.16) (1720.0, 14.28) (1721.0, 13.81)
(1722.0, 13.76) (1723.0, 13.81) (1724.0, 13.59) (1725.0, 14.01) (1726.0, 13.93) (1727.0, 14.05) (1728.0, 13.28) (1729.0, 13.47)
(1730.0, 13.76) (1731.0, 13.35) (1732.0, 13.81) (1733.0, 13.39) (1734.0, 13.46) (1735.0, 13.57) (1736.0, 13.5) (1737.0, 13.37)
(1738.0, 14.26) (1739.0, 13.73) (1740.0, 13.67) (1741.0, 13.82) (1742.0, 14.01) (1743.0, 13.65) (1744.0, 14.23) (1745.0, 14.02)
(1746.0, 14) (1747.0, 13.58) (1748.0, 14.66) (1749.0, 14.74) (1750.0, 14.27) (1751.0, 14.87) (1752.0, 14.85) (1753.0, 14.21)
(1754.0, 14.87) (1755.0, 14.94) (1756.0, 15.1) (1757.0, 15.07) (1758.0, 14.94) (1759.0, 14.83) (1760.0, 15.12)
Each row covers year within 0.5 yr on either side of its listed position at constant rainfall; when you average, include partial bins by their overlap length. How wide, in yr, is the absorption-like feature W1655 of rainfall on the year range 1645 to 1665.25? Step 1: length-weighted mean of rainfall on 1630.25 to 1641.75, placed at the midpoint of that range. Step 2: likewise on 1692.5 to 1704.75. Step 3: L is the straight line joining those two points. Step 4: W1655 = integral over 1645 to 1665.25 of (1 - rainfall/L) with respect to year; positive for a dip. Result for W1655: 0.9 yr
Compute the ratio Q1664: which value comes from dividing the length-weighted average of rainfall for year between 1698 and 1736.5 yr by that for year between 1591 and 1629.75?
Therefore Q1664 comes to 1.02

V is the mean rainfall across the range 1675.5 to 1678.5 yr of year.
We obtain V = 14.6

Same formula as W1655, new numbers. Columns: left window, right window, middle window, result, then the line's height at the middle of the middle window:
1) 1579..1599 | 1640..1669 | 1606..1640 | 0.24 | 14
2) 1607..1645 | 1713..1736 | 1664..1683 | -1.17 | 13.9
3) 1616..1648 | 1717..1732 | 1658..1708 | -3.14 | 13.9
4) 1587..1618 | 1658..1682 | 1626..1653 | 1.90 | 14.5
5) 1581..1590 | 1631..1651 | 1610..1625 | 0.21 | 13.8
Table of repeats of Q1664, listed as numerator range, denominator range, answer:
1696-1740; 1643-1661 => 1.04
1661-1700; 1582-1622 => 1.07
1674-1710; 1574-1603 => 1.05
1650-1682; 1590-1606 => 1.06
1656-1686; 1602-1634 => 1.10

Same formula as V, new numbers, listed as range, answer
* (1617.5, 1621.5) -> 13.8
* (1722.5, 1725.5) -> 13.8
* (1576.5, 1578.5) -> 13.5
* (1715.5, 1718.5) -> 14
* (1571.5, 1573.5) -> 13.3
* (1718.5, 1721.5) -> 14.1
